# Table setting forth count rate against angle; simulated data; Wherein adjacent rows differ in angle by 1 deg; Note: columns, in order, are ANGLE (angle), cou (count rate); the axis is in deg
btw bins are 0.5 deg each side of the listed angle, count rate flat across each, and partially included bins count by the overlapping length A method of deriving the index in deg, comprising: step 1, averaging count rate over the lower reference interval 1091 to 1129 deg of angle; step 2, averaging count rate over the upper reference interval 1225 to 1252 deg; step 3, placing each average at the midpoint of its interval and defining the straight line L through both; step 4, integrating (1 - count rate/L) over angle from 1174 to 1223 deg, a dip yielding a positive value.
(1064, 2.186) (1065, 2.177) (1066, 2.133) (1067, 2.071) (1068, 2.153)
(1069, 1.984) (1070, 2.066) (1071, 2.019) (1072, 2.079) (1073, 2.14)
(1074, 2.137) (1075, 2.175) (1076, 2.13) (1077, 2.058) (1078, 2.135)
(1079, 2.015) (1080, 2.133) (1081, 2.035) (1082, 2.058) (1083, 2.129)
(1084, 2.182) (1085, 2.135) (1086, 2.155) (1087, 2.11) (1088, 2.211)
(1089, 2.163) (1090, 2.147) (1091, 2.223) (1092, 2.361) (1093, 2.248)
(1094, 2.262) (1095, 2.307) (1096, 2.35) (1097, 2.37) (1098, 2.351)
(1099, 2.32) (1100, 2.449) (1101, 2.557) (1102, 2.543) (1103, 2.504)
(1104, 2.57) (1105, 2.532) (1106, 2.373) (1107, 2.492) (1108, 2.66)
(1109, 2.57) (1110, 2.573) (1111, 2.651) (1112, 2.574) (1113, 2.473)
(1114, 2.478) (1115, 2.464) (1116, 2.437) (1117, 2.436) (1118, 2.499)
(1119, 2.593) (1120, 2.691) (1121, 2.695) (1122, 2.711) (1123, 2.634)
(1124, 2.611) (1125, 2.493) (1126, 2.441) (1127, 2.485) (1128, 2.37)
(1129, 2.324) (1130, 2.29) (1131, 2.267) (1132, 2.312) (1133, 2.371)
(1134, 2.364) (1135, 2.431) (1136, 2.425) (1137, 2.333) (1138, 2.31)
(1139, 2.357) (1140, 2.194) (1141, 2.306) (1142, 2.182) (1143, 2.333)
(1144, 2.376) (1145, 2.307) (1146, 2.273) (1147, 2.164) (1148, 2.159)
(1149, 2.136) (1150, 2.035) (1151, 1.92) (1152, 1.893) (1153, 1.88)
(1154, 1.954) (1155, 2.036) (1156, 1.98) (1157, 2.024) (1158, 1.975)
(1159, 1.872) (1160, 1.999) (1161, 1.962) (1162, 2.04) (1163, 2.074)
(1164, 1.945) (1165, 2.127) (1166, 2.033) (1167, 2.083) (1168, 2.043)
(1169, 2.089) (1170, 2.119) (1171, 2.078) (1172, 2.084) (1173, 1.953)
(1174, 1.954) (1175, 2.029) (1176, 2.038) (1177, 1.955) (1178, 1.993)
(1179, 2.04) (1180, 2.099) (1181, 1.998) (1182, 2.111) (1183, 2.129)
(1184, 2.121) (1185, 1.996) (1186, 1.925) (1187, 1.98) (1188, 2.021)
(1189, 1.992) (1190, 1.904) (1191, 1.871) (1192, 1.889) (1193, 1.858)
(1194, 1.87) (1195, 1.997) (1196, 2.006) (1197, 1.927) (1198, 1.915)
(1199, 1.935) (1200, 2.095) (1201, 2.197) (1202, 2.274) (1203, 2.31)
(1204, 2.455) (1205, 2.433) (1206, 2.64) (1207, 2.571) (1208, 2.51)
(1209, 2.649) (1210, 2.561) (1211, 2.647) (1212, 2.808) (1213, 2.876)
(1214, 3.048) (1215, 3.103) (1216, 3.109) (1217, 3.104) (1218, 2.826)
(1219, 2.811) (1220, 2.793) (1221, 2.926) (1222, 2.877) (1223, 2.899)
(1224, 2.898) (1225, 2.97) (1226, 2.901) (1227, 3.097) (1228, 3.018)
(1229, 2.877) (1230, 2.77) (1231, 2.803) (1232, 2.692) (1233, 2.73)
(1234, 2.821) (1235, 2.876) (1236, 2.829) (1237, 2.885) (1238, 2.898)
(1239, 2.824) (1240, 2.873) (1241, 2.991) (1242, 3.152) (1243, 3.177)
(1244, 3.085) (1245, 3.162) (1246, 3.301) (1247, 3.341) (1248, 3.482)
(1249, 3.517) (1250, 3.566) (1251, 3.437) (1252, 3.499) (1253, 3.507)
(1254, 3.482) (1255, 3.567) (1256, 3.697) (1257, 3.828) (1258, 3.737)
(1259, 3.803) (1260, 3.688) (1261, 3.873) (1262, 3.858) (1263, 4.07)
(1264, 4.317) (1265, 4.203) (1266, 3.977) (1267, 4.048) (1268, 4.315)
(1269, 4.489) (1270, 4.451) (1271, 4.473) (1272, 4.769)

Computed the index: 9.6 deg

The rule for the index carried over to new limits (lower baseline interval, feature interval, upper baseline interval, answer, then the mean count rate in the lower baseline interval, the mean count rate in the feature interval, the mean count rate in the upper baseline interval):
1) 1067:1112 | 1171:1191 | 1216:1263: 5.7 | 2.27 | 2.01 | 3.18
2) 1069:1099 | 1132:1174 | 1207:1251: 6.8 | 2.17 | 2.13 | 2.96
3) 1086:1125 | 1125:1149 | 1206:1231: 2.3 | 2.45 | 2.32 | 2.85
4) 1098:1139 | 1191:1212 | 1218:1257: 4.8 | 2.48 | 2.24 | 3.09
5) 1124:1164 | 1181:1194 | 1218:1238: 2.9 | 2.2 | 1.98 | 2.87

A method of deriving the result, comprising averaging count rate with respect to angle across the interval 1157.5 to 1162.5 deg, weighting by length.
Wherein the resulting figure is 1.97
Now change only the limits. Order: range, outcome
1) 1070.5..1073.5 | 2.08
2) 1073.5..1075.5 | 2.16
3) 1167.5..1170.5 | 2.08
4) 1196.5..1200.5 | 1.97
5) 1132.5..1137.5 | 2.38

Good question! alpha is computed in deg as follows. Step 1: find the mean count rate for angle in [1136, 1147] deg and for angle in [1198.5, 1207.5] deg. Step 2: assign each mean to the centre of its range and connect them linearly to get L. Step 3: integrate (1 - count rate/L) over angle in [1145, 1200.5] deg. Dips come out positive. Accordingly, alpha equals 7.1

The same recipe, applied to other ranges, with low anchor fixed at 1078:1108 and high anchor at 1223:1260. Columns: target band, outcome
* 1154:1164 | 2.6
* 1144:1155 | 2.3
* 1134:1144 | 0.9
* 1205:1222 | 1.2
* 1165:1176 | 2.8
